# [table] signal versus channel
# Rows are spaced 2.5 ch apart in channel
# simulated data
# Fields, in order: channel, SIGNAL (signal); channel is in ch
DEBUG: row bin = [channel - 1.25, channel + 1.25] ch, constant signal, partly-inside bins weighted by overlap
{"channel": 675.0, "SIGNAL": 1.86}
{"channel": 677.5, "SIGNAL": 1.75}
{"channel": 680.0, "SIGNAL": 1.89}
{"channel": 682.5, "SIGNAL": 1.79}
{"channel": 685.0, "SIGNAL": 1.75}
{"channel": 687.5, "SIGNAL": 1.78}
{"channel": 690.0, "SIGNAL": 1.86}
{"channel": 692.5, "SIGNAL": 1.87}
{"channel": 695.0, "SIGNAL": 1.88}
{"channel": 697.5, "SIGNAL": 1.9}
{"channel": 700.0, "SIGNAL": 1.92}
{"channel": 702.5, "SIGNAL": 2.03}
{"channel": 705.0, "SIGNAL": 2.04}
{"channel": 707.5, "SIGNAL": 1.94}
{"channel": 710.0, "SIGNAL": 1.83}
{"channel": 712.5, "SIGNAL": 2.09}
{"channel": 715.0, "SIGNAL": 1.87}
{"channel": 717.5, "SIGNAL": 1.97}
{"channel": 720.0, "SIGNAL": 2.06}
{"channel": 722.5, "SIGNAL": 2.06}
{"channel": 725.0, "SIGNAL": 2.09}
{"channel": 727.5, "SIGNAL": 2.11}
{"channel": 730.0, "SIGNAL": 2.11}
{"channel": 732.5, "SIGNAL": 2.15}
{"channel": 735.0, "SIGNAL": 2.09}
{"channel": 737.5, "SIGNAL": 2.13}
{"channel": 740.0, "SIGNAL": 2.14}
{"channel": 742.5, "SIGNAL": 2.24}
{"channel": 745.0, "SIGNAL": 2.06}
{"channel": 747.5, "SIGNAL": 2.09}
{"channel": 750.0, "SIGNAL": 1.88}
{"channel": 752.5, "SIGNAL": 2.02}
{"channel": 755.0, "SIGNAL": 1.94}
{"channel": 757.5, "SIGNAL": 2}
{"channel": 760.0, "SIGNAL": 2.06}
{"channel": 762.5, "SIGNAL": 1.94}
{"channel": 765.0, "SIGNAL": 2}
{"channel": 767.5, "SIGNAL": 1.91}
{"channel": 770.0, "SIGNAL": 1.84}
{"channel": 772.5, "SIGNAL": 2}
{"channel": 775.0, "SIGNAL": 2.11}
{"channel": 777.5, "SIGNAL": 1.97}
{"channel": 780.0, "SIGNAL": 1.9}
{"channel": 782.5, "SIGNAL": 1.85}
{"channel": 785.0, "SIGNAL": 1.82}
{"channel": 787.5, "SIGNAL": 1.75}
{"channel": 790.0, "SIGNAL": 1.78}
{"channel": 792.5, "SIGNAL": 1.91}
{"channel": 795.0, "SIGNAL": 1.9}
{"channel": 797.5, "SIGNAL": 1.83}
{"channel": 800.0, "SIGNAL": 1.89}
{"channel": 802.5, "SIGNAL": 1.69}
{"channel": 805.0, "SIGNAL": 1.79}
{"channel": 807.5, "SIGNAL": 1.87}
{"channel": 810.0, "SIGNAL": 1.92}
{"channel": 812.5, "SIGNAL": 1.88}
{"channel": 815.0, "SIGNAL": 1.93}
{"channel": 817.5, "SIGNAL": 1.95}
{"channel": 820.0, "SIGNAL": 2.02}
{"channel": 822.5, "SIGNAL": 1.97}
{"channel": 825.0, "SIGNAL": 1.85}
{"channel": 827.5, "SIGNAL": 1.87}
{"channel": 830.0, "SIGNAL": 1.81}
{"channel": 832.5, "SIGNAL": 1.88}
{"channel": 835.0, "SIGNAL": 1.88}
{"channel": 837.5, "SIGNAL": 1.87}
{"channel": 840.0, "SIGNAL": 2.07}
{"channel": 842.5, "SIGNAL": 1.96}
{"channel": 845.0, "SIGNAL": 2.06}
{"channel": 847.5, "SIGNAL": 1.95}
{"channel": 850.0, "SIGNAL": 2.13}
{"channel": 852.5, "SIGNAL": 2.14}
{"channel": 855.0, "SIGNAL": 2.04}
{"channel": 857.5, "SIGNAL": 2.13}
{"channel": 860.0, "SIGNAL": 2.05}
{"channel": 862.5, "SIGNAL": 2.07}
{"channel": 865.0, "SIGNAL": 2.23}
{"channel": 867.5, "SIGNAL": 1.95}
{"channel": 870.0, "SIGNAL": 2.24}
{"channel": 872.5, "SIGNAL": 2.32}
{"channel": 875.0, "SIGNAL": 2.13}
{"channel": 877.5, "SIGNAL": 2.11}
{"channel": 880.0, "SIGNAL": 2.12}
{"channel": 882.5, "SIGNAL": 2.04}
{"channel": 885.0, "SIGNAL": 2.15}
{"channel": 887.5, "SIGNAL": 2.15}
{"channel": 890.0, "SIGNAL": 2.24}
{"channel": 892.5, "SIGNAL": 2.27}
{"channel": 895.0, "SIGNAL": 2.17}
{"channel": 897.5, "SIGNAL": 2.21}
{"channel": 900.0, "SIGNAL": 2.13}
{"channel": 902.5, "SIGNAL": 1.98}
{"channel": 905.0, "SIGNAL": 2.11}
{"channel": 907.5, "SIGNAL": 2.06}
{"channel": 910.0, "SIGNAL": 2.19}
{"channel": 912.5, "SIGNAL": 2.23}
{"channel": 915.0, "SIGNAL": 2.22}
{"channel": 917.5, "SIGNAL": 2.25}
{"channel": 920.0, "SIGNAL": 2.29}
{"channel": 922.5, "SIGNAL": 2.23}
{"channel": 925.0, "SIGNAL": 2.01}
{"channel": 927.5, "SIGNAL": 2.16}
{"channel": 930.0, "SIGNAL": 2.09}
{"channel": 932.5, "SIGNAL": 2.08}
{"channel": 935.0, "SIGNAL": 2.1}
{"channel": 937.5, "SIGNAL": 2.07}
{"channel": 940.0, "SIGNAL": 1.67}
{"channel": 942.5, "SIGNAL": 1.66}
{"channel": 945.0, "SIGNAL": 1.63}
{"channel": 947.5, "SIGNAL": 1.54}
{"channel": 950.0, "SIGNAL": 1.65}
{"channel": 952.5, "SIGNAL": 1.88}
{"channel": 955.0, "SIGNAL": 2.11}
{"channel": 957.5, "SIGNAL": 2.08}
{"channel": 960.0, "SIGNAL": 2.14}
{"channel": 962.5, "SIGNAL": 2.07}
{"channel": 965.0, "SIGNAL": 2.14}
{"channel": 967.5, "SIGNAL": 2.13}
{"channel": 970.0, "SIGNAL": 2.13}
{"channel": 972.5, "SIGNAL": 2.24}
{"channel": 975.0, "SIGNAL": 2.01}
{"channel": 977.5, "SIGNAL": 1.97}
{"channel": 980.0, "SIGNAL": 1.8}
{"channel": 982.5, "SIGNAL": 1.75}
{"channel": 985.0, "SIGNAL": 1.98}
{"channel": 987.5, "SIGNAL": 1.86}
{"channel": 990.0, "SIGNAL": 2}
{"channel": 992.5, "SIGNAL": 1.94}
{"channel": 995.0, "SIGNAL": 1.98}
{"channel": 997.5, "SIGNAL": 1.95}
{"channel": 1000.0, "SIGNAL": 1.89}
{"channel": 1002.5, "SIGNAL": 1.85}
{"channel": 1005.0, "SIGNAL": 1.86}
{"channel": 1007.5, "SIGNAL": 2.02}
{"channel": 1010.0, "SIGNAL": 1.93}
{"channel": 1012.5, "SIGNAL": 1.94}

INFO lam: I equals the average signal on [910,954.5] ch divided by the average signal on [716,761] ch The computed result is 0.97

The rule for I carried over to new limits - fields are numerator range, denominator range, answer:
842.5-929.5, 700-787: 1.07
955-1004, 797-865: 1.02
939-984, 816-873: 0.95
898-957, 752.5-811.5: 1.06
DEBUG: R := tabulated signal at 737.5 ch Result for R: 2.13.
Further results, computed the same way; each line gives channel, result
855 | 2.04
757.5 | 2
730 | 2.11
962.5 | 2.07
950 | 1.65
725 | 2.09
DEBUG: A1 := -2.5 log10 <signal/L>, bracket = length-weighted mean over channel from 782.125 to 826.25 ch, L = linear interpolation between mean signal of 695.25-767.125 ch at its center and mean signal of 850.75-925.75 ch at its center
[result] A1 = 0.12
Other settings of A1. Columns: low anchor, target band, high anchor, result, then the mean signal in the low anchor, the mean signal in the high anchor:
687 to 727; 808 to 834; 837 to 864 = 0.068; 1.96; 2.05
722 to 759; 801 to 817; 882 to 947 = 0.125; 2.07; 2.09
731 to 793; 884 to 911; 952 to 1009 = -0.085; 1.98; 1.99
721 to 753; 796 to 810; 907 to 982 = 0.137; 2.09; 2.02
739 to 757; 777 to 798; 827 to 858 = 0.094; 2.05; 1.98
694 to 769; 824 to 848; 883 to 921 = 0.104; 2.02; 2.17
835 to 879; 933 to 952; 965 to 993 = 0.138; 2.08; 1.99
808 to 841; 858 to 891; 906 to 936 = -0.050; 1.91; 2.16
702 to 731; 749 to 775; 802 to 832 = -0.006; 2.02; 1.88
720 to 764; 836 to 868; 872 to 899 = 0.049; 2.06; 2.17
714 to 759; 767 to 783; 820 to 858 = 0.044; 2.06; 1.97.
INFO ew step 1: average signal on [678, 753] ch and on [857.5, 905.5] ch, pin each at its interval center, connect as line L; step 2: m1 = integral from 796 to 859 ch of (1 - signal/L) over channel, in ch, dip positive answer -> 4.7 ch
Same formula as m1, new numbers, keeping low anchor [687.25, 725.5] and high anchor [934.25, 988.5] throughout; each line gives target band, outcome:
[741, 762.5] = -0.92 ch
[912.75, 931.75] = -2.36 ch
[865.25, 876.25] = -1.28 ch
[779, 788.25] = 0.54 ch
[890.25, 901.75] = -1.48 ch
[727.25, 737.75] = -0.91 ch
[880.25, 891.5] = -1.19 ch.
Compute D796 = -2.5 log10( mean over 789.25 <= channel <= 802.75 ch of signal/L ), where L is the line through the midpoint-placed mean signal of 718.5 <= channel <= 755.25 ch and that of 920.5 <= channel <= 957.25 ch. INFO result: 0.107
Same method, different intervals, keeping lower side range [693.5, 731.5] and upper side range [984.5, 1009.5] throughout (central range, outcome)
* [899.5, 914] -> -0.09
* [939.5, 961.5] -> 0.07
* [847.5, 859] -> -0.07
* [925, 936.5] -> -0.08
